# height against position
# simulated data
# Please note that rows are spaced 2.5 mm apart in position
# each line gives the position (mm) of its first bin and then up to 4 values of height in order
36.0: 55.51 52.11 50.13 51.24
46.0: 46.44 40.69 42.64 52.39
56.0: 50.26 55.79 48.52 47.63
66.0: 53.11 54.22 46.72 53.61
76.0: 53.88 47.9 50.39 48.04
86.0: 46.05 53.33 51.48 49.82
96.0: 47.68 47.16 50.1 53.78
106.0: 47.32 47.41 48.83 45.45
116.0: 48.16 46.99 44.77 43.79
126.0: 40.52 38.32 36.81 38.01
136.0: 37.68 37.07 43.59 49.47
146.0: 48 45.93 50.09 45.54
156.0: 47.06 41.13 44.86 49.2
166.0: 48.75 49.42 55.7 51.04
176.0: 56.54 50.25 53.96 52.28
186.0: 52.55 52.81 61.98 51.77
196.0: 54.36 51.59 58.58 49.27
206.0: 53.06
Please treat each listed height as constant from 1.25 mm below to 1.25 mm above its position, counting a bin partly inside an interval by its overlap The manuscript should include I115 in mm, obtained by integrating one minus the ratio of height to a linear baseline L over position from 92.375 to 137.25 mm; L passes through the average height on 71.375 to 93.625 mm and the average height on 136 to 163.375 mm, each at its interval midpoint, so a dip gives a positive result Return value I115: 2.6 mm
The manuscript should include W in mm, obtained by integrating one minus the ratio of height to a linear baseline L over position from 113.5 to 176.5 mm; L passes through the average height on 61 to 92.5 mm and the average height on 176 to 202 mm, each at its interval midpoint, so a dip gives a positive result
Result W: 8.7 mm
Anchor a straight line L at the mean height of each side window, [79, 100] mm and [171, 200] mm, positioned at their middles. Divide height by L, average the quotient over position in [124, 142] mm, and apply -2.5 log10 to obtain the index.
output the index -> 0.30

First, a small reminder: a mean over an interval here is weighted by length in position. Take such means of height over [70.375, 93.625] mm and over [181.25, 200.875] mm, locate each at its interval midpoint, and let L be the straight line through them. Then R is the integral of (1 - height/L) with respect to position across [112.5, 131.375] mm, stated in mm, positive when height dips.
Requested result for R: 3.0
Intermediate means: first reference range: 50.2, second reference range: 54.2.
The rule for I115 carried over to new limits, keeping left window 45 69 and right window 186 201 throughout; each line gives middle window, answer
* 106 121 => 1.23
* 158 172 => 1.33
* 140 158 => 2.02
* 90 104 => 0.25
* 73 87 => 0.04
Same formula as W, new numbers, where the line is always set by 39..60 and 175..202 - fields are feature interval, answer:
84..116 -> 1.12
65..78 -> -0.62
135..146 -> 2.02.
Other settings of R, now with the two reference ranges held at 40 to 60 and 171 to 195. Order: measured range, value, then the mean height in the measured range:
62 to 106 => -0.2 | 50.2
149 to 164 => 1.9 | 46.1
